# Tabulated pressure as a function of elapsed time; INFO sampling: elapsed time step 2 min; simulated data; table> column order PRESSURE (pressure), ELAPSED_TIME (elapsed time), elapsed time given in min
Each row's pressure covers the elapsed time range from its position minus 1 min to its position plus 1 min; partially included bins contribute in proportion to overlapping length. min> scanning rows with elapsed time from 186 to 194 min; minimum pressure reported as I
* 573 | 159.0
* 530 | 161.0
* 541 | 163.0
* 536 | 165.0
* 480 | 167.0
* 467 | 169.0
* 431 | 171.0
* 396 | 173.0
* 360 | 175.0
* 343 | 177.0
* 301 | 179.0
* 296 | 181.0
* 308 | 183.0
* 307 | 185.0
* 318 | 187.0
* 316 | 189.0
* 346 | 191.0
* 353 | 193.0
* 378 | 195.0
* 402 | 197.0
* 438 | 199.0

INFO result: 316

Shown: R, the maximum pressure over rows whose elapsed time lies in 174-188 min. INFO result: 360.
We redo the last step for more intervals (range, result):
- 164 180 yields 536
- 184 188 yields 318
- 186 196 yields 378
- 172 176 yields 396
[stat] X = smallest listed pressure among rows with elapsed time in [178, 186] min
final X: 296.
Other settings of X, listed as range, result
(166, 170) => 467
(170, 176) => 360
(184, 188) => 307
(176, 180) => 301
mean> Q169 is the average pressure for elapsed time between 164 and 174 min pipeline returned 462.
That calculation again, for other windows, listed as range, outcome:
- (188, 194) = 338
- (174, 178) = 352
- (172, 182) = 339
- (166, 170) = 474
